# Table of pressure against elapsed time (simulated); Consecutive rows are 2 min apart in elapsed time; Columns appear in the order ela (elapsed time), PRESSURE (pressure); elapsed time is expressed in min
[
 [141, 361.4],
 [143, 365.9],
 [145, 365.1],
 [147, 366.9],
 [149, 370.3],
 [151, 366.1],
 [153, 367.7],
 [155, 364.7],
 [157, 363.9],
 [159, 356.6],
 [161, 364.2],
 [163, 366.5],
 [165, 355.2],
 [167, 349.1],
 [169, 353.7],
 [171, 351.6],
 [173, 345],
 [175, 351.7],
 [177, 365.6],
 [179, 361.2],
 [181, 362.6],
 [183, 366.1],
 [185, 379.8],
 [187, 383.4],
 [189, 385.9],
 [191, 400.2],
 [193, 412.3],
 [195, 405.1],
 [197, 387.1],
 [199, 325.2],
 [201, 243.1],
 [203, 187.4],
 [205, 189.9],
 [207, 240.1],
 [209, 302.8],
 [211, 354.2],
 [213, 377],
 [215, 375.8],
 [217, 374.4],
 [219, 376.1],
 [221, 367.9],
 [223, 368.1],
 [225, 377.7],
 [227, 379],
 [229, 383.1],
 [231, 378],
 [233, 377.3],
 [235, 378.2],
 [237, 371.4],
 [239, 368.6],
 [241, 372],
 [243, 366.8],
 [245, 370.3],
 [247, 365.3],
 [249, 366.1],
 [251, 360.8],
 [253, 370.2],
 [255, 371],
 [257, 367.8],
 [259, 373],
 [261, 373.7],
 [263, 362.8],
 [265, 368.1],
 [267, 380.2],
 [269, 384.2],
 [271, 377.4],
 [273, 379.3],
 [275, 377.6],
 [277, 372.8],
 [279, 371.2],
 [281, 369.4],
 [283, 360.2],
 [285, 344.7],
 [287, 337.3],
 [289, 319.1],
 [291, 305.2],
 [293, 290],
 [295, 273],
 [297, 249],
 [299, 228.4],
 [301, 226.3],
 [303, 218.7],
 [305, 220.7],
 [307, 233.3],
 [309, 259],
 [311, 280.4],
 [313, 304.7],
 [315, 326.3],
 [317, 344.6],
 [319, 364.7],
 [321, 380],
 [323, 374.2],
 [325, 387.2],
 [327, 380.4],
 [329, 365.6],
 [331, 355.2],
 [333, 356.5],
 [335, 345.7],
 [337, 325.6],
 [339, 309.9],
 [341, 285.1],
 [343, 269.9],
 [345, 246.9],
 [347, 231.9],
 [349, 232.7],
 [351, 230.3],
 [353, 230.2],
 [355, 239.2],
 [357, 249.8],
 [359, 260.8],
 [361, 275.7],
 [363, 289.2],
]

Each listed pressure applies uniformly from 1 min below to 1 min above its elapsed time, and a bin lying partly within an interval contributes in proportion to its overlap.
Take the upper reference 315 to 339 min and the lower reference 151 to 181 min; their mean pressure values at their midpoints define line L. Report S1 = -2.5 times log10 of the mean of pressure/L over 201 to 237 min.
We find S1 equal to 0.06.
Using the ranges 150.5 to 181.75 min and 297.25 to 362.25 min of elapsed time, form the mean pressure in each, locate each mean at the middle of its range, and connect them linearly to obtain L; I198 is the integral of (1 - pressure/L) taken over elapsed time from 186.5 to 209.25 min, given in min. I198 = 1.7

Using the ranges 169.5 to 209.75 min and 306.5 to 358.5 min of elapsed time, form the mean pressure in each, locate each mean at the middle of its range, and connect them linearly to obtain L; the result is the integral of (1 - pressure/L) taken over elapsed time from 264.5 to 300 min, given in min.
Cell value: -2.39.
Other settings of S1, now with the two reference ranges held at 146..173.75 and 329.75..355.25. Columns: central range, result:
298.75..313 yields 0.22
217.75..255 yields -0.14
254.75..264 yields -0.16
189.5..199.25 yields -0.13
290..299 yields 0.11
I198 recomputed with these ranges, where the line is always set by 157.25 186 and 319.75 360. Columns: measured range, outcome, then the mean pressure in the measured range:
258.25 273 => -2.1 min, 375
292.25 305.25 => 3.0 min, 244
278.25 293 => -0.8 min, 340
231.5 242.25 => -1.1 min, 374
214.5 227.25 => -1.1 min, 374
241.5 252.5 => -1.1 min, 366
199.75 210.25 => 3.3 min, 238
